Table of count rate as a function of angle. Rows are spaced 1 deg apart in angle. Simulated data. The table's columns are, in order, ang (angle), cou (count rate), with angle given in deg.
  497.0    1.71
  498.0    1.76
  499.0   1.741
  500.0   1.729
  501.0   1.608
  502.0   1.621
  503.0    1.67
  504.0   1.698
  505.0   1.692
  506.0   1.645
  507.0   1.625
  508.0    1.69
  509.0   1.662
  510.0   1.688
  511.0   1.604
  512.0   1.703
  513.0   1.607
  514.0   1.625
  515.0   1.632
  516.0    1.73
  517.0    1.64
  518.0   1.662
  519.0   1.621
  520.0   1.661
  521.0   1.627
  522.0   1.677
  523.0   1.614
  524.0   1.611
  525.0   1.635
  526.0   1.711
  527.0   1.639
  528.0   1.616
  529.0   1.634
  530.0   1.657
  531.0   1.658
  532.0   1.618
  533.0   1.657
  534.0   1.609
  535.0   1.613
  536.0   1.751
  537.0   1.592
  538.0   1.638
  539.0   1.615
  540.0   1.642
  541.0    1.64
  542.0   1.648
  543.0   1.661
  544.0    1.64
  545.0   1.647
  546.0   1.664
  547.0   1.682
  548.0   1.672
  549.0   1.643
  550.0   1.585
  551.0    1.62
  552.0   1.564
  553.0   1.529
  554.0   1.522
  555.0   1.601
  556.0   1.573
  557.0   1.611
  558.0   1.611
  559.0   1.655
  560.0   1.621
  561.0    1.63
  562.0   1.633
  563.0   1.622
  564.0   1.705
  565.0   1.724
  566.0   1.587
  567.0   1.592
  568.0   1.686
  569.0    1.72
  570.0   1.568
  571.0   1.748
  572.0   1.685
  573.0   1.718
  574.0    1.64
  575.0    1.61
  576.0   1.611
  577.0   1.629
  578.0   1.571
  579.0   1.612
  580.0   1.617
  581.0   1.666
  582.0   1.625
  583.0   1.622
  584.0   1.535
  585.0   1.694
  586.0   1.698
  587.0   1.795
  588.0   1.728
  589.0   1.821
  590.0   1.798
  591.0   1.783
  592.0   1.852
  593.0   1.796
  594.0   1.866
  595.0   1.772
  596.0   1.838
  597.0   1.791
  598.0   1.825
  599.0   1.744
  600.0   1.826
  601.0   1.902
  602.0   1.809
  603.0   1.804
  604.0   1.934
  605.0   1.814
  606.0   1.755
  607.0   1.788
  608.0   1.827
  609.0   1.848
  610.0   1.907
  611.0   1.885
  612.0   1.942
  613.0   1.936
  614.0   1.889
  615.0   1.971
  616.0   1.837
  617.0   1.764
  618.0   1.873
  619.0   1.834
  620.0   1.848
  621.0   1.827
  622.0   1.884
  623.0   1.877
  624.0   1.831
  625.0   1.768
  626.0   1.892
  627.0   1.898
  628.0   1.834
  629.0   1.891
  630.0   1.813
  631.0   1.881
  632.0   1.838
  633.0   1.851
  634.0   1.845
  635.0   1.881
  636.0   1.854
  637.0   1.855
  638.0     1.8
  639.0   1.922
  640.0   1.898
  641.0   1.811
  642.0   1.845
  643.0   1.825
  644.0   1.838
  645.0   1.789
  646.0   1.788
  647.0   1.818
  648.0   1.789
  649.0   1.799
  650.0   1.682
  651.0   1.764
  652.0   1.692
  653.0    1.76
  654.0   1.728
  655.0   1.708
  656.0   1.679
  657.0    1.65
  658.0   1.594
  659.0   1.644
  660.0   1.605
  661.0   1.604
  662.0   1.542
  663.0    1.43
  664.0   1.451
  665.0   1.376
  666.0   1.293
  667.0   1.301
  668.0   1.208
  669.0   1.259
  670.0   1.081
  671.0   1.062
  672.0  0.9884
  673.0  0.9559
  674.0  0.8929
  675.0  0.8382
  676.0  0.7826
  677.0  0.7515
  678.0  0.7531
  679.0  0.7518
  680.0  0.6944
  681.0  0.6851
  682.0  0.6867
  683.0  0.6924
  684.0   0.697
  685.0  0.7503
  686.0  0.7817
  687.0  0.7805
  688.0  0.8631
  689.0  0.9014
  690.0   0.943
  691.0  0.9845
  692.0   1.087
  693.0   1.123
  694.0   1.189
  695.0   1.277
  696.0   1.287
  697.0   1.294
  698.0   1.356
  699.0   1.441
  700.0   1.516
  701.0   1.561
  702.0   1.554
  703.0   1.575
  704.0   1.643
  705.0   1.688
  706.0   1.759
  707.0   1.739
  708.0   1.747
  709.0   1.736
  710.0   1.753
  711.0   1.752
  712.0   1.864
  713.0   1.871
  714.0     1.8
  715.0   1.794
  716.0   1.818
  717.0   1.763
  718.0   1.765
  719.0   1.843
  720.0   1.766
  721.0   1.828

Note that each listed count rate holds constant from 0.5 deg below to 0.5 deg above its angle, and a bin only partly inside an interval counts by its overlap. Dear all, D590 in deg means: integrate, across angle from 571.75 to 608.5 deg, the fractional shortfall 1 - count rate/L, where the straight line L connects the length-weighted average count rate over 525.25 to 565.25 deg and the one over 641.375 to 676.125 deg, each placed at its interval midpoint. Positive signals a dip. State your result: -3.8 deg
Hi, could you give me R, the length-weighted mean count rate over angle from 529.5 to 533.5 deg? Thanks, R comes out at 1.65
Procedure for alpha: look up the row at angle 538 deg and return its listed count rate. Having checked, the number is 1.638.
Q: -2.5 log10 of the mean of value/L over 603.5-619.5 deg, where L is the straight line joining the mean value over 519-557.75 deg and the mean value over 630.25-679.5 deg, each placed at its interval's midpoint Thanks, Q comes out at -0.19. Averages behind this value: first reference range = 1.63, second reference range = 1.53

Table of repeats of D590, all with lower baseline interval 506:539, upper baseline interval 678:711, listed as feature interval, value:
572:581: -0.74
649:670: -3.99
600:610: -2.78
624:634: -3.47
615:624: -2.91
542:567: -0.97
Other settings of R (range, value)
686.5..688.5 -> 0.822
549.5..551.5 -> 1.6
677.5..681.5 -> 0.721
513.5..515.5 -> 1.63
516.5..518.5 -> 1.65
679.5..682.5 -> 0.689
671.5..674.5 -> 0.946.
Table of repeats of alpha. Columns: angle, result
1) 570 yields 1.568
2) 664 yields 1.451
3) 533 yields 1.657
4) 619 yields 1.834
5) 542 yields 1.648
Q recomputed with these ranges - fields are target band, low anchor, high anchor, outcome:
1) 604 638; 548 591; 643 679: -0.22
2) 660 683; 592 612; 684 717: 0.40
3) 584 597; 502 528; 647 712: -0.19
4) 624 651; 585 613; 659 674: -0.20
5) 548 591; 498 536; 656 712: -0.09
